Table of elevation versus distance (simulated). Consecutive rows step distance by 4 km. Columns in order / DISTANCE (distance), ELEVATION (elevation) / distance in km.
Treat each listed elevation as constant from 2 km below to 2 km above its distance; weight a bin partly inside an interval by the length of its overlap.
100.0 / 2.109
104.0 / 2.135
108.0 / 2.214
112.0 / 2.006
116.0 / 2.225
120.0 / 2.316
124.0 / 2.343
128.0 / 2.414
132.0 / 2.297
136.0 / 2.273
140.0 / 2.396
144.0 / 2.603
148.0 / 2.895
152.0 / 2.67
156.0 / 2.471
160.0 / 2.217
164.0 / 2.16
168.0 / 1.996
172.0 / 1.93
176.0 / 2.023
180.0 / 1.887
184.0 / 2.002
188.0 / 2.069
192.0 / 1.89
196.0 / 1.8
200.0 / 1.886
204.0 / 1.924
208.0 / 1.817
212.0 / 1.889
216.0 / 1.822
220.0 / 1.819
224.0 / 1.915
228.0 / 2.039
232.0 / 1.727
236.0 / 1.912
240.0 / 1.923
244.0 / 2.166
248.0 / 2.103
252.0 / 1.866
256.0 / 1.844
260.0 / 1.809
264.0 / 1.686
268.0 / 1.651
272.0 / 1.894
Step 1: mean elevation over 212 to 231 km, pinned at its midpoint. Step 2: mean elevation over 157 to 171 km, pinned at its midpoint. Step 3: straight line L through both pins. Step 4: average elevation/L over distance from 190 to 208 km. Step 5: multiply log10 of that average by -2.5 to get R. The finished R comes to 0.07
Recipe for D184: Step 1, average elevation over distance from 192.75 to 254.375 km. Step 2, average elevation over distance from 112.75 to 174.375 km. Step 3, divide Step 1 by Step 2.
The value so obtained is 0.8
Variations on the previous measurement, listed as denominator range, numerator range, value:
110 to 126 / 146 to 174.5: 1.05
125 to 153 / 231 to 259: 0.78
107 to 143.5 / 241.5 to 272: 0.82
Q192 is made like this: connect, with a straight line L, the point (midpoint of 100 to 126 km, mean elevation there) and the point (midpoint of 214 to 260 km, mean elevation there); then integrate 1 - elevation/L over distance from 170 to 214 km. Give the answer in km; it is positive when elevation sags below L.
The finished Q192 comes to 2.17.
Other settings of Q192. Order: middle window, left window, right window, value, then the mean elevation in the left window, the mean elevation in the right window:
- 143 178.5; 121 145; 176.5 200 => -2.5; 2.38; 1.93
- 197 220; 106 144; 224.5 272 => 1.8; 2.29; 1.89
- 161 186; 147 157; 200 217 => 3.8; 2.68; 1.87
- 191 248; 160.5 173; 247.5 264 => 1.1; 2.06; 1.86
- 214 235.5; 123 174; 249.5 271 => 1.1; 2.36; 1.78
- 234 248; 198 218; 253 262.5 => -1.3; 1.87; 1.82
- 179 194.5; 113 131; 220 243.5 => 0.8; 2.31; 1.91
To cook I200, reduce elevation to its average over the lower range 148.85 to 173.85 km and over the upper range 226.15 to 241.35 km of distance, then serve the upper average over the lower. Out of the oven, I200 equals 0.84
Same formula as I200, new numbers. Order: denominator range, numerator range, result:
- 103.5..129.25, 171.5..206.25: 0.86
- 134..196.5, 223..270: 0.85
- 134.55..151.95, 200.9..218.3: 0.73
